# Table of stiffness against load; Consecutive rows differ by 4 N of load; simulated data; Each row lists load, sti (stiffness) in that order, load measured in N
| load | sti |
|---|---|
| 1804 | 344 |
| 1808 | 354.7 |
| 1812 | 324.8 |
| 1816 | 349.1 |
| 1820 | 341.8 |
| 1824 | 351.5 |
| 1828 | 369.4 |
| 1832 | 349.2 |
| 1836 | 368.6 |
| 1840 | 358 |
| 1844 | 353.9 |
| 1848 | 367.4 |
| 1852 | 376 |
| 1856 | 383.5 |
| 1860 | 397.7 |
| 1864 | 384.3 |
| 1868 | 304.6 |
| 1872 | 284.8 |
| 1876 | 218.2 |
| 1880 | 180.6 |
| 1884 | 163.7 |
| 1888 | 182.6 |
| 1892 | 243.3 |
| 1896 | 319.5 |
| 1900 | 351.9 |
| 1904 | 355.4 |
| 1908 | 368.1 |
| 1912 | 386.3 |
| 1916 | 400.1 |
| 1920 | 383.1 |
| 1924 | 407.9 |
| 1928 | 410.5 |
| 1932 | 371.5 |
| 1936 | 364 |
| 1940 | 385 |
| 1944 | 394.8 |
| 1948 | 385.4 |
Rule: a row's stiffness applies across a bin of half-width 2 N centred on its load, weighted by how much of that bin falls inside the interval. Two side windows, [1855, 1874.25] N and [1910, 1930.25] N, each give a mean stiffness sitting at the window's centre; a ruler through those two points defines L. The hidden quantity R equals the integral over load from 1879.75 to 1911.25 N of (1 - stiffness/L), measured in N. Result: 8.1 N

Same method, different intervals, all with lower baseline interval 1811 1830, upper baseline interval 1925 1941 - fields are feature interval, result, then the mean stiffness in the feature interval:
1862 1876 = 2.1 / 309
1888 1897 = 2.8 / 255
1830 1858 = -0.7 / 365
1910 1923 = -0.4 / 391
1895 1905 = 0.8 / 343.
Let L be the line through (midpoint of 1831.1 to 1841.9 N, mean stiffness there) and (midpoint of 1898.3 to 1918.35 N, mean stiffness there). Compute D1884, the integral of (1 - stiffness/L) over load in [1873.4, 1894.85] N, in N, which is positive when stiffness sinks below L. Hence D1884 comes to 9.5 N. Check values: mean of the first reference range 360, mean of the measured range 205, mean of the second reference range 373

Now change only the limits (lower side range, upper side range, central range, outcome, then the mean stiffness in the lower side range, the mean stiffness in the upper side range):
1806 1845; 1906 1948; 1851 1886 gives 6.6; 352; 387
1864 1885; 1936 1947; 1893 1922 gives -4.2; 248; 385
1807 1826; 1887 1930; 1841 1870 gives -1.7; 344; 350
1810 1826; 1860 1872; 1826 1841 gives -0.8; 342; 343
